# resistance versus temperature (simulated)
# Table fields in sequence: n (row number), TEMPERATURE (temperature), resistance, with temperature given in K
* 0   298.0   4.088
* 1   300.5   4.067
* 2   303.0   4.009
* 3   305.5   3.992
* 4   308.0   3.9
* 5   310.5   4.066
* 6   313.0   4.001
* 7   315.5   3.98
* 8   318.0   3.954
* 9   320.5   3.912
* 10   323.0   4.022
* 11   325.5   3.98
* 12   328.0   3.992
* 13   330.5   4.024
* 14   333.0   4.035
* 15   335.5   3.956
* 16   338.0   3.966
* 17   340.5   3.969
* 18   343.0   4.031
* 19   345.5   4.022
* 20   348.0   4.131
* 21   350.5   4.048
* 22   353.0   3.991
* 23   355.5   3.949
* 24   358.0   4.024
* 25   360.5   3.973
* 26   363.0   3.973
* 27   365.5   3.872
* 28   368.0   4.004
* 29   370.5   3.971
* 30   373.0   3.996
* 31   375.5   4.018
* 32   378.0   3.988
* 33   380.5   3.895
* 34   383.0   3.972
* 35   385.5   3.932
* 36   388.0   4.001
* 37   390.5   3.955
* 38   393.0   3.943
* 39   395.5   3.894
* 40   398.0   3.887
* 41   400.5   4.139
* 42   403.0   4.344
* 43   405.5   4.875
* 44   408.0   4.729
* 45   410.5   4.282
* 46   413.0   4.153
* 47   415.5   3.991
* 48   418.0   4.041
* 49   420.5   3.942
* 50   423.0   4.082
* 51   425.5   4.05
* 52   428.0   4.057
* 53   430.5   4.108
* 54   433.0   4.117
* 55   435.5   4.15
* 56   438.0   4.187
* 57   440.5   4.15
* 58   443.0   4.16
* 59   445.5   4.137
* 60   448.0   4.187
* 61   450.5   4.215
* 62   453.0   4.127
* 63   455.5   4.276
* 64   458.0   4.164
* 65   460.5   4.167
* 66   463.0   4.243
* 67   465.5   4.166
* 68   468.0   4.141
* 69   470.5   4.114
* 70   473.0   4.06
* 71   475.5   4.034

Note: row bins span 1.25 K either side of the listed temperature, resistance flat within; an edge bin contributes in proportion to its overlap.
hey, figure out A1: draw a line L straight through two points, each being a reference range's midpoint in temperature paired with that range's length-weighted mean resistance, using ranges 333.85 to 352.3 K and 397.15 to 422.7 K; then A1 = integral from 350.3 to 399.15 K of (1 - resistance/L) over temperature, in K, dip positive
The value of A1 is 1.9 K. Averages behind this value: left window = 4.02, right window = 4.24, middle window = 3.96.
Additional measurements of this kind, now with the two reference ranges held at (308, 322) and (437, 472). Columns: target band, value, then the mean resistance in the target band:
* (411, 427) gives 0.26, 4.05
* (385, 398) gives 0.46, 3.94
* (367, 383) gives 0.33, 3.98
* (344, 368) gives 0.21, 4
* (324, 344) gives 0.04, 3.99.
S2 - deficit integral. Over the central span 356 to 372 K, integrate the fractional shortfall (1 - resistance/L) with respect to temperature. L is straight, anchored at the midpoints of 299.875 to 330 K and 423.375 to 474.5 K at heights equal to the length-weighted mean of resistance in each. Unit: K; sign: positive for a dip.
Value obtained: 0.3 K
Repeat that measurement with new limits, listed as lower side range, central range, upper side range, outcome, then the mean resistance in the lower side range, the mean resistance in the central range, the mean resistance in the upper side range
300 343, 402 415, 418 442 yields -1.21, 3.99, 4.45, 4.09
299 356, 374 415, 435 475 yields -0.36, 4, 4.12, 4.16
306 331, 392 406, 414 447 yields -0.30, 3.98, 4.15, 4.09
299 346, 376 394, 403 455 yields 0.67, 3.99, 3.96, 4.19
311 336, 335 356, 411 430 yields -0.03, 3.99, 4.01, 4.06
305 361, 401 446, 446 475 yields -0.90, 4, 4.2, 4.16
